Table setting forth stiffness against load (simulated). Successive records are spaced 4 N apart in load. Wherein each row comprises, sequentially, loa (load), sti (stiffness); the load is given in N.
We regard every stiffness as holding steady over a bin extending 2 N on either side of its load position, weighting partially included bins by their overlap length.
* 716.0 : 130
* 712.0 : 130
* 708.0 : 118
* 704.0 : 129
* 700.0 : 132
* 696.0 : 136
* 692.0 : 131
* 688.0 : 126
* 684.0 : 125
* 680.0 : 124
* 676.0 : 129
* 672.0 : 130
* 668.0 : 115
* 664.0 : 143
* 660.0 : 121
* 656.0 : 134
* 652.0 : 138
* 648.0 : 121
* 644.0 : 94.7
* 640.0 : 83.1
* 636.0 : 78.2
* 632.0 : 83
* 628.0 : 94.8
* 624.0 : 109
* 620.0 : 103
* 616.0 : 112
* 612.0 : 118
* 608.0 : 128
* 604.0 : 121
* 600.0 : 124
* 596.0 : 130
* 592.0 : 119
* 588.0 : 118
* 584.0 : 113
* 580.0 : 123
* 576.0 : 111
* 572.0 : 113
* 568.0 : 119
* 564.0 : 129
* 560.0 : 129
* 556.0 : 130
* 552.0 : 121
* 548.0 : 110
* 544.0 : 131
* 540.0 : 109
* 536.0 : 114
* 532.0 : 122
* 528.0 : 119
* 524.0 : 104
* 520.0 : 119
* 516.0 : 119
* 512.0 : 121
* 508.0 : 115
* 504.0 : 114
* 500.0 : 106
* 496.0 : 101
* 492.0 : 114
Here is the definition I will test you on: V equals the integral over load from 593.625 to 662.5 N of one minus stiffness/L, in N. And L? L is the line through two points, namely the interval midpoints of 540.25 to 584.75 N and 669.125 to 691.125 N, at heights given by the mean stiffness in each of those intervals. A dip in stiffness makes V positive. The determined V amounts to 6.8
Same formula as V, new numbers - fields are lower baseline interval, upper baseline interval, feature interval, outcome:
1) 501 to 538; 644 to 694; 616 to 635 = 3.9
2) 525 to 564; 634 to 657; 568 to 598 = -0.7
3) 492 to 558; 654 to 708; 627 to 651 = 5.9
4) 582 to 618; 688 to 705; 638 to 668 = 1.8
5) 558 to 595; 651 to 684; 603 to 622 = 1.1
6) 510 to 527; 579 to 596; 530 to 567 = -1.3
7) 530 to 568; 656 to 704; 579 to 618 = 1.2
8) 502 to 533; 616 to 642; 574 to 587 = -1.6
